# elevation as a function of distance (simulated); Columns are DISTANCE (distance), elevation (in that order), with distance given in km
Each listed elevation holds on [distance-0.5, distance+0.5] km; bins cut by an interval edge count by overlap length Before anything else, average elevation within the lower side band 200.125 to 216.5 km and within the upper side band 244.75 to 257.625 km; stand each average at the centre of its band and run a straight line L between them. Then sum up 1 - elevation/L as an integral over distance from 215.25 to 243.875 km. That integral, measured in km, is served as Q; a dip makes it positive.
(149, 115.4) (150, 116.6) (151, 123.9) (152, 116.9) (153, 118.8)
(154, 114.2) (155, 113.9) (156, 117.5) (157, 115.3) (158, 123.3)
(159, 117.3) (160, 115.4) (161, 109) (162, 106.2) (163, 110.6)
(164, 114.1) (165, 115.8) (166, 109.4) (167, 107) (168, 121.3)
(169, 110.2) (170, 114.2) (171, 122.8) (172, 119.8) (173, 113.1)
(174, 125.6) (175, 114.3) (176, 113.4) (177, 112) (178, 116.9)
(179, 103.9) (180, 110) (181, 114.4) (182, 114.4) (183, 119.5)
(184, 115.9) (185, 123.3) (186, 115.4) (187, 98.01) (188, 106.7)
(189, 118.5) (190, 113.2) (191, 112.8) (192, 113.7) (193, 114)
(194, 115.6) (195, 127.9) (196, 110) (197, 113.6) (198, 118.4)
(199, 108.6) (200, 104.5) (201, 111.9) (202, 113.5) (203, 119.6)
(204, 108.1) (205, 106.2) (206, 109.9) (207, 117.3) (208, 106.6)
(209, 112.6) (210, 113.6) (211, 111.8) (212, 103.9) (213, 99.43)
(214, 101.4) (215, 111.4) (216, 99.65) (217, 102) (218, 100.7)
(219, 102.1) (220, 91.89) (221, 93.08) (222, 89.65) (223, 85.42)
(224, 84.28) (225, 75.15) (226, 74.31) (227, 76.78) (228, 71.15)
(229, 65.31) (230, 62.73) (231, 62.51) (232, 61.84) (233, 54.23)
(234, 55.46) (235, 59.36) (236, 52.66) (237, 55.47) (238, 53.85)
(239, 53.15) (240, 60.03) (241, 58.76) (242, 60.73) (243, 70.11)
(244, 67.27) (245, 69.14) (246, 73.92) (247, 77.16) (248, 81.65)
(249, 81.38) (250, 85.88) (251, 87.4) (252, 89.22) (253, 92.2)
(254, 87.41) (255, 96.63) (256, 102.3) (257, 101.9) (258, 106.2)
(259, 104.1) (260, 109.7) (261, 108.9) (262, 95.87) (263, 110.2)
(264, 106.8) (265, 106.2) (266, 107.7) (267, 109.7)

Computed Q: 7.5 km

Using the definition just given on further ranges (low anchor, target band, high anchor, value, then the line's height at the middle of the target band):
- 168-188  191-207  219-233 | -2.5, 97.9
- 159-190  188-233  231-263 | -1.5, 96.1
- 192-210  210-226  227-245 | -1.6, 87.7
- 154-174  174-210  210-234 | -4.5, 101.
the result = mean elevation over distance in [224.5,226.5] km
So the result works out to 74.7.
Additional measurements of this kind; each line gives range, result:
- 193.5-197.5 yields 117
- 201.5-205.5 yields 112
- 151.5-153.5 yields 118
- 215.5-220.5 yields 99.3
